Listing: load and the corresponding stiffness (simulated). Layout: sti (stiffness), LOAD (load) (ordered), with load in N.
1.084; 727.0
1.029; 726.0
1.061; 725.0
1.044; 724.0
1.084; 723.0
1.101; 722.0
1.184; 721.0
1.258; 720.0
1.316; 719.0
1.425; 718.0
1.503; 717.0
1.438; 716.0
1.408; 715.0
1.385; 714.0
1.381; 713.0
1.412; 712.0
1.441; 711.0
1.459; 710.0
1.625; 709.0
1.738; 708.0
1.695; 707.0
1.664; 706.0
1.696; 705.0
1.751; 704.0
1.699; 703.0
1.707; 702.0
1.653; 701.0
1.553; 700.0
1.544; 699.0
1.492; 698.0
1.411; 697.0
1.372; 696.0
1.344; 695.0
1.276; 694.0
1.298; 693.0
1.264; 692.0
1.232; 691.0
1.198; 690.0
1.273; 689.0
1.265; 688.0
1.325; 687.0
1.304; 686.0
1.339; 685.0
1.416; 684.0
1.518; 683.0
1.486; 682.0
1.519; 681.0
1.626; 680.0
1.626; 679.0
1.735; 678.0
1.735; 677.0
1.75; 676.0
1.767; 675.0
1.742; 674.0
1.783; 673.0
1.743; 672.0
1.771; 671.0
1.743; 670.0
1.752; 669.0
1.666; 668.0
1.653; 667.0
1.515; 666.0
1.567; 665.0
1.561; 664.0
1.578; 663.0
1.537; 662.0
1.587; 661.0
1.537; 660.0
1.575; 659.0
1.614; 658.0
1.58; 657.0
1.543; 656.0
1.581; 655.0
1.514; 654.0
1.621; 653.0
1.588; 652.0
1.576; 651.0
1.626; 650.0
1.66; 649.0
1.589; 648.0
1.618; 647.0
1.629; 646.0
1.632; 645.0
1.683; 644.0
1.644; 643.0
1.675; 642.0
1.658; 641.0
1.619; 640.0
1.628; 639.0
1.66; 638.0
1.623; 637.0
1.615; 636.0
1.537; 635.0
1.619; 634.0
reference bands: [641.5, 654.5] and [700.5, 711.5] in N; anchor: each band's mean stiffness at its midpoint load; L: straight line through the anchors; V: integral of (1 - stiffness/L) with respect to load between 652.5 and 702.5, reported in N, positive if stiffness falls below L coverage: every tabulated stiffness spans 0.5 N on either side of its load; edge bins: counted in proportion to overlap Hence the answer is 3.00 N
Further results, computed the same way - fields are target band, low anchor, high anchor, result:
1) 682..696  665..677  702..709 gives 3.2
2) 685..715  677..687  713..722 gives -0.7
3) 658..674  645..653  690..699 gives -1.4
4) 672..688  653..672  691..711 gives 0.0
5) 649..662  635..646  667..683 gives 0.6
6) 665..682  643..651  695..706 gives -0.8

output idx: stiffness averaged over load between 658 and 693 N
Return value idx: 1.55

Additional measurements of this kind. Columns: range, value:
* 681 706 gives 1.44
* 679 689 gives 1.42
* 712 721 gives 1.38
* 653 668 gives 1.57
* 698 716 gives 1.57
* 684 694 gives 1.28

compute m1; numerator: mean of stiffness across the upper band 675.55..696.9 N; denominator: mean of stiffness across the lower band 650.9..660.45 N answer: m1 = 0.9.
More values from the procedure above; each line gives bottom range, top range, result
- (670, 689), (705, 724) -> 0.90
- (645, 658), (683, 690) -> 0.83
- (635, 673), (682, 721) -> 0.89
